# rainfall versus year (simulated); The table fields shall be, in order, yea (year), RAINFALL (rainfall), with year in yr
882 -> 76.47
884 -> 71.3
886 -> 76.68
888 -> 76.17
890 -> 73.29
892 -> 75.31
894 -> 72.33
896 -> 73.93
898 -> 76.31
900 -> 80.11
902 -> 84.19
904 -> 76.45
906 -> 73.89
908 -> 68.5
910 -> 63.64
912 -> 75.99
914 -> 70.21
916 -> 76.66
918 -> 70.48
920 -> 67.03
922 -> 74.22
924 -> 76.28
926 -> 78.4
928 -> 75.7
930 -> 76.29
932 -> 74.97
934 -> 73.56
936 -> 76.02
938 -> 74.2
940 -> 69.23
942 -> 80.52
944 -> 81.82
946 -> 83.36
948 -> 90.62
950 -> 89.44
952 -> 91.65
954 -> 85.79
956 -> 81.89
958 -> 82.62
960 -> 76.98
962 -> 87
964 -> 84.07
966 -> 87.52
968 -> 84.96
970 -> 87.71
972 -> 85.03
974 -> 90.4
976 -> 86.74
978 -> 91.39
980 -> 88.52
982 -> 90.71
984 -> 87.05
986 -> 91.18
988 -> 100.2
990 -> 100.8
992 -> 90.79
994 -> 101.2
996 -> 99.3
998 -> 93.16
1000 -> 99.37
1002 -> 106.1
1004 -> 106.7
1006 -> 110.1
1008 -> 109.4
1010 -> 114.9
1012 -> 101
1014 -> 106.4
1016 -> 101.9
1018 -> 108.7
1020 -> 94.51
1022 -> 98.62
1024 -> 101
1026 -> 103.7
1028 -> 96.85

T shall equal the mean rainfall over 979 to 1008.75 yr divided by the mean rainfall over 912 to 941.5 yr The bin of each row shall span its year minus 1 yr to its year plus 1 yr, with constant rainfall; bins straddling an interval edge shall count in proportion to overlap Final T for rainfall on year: 1.3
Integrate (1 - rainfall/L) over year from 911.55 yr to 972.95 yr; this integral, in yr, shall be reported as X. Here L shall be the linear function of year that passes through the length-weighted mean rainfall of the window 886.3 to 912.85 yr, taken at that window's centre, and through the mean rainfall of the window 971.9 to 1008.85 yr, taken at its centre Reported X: 3.79 yr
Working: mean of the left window 74.7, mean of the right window 96.4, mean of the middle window 79.7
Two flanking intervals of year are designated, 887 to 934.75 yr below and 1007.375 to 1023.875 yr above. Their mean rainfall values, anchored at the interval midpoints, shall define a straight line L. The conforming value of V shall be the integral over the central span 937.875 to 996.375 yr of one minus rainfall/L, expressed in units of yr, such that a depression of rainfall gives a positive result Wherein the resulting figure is 1.9 yr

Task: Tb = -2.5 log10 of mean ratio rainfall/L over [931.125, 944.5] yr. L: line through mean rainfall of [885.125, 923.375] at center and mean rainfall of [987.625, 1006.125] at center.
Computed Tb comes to 0.11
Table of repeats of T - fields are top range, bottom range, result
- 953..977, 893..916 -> 1.15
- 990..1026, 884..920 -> 1.38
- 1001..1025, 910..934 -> 1.42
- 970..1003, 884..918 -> 1.26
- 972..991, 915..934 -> 1.23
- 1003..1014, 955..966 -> 1.30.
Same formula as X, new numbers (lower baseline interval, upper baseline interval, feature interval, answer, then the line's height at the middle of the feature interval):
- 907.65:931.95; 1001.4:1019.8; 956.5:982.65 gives 1.5 yr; 91.5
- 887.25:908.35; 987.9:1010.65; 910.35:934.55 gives 2.5 yr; 82.2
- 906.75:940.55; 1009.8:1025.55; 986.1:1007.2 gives -0.9 yr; 96.2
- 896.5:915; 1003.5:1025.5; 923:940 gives 1.3 yr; 81.6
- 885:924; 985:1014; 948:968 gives 0.9 yr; 89.7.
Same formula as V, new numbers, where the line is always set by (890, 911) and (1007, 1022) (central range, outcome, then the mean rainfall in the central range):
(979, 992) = 0.6 yr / 92.9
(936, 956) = 0.9 yr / 82.6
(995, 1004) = 0.1 yr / 100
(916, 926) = 0.8 yr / 73.1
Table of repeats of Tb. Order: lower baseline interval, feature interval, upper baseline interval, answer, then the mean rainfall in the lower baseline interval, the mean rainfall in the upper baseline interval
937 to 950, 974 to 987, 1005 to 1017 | 0.07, 80.7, 107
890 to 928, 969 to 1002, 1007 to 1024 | 0.03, 74.1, 104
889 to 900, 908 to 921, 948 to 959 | 0.12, 74.8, 86.7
